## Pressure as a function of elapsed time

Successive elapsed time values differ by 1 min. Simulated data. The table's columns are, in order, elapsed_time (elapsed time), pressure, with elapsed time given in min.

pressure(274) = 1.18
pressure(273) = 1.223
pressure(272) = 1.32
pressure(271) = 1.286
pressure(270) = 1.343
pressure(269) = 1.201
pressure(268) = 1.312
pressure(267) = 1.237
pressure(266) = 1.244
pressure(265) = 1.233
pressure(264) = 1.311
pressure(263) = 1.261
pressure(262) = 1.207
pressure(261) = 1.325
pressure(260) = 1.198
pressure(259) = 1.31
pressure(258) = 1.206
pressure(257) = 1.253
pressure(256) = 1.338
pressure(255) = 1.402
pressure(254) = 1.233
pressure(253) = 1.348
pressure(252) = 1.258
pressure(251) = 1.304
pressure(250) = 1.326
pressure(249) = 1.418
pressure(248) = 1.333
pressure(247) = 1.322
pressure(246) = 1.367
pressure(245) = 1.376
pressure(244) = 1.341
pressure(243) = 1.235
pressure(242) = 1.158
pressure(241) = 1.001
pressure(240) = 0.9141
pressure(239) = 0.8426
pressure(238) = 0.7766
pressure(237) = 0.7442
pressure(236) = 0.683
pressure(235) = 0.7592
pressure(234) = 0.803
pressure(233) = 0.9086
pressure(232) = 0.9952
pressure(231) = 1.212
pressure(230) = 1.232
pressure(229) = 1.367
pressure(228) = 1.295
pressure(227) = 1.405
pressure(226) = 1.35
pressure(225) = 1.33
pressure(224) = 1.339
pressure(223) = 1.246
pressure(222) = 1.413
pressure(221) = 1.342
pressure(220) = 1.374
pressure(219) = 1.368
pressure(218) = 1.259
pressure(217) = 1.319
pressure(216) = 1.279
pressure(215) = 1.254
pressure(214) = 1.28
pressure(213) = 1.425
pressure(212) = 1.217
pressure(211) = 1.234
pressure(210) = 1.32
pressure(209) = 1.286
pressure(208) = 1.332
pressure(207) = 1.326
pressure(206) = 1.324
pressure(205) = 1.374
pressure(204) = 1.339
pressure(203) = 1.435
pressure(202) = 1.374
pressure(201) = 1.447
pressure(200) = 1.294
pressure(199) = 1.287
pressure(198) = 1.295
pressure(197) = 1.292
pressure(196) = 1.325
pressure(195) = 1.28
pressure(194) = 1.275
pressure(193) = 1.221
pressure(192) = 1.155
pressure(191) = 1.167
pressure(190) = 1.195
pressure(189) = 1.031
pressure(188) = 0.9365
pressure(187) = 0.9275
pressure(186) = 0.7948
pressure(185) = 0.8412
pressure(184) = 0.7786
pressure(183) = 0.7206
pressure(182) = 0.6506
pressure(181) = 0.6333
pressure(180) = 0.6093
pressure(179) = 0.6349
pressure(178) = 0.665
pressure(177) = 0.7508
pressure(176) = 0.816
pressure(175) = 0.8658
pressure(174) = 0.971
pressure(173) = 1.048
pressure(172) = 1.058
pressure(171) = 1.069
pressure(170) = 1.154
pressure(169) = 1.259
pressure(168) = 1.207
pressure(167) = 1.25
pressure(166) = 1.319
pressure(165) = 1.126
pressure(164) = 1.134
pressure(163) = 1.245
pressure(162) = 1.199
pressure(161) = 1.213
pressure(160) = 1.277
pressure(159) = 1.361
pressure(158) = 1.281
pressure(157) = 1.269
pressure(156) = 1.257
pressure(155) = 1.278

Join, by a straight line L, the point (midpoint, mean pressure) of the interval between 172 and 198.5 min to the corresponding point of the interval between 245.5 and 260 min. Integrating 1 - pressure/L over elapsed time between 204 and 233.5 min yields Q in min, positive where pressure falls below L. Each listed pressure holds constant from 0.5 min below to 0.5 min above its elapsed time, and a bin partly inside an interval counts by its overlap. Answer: -4.17 min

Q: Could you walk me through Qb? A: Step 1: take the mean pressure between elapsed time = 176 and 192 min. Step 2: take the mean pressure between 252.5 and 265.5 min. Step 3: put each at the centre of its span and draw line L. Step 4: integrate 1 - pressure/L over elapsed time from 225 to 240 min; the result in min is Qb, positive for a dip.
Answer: 1.1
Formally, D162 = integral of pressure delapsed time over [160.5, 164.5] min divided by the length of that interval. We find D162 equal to 1.2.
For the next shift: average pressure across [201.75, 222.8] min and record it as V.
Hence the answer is 1.33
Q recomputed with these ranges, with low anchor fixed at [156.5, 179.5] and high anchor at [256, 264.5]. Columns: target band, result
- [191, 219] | -3.42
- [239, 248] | 0.24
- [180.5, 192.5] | 2.41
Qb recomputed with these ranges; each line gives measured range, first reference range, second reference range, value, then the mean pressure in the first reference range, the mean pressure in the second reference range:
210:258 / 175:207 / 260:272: -1.44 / 1.06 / 1.27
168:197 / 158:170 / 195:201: 6.99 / 1.23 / 1.31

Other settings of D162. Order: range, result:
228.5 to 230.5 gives 1.3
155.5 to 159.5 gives 1.29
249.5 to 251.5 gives 1.31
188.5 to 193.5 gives 1.15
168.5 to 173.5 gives 1.12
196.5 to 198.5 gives 1.29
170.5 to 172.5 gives 1.06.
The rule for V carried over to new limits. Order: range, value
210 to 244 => 1.17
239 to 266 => 1.26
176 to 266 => 1.17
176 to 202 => 1.01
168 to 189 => 0.872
